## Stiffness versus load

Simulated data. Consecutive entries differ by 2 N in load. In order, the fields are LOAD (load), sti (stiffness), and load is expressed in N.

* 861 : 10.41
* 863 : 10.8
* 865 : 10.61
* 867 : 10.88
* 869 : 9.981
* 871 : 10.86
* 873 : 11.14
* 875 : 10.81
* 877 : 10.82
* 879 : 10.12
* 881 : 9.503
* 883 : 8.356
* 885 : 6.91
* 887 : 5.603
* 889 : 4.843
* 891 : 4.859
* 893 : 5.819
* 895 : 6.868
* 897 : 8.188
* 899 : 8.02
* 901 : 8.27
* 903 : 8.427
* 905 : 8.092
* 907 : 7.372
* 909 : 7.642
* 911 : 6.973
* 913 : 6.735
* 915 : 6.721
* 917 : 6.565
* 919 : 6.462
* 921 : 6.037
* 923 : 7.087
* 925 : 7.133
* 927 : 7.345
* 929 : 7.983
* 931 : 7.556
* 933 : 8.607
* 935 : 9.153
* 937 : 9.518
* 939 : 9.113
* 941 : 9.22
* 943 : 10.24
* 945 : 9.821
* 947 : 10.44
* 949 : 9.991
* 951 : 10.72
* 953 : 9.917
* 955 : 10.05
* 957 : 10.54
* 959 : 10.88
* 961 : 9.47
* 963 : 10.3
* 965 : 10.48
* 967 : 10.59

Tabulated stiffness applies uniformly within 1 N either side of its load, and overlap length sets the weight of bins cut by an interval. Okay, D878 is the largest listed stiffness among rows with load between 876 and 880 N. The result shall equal 10.82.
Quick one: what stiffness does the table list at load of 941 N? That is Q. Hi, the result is 9.22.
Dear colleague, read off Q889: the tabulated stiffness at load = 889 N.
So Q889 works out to 4.843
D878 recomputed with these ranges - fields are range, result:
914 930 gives 7.983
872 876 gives 11.14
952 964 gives 10.88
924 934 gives 8.607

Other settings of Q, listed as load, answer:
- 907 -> 7.372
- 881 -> 9.503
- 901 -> 8.27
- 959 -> 10.88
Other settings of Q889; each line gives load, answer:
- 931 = 7.556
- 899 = 8.02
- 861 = 10.41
